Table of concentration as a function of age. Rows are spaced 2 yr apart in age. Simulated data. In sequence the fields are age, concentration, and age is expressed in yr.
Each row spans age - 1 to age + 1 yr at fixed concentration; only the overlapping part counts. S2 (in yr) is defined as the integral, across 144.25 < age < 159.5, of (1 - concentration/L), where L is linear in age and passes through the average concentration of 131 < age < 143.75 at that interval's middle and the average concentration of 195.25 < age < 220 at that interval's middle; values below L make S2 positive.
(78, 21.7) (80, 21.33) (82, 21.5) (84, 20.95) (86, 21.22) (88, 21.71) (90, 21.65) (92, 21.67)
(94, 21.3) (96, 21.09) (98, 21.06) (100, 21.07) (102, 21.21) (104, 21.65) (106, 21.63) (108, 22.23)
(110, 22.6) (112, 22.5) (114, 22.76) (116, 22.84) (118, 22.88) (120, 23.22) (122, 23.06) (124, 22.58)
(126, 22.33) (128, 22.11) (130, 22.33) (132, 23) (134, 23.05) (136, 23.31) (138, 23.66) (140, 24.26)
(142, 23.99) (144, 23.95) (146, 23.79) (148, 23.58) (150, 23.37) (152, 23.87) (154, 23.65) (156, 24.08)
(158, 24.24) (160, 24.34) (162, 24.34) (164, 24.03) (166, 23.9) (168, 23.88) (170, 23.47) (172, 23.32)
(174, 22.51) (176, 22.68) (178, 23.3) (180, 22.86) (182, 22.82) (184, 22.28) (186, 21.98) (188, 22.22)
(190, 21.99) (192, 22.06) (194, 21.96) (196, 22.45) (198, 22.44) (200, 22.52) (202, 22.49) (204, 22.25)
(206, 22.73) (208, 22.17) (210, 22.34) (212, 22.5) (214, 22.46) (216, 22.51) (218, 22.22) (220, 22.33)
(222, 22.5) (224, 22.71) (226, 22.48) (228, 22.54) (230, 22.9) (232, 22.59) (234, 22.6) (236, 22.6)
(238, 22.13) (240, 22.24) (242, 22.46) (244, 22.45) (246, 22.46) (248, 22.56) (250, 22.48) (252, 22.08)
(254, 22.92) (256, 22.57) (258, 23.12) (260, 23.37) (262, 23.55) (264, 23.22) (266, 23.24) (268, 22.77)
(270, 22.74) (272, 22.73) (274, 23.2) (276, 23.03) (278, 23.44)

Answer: -0.3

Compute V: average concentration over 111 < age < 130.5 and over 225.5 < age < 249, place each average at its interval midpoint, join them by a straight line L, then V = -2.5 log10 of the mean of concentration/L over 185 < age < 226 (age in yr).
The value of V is 0.010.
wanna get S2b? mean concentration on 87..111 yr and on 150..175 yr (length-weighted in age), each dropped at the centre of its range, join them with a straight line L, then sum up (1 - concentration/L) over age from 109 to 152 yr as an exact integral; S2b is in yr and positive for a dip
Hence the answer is -0.9 yr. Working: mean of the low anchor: 21.6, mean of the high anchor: 23.8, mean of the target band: 23.1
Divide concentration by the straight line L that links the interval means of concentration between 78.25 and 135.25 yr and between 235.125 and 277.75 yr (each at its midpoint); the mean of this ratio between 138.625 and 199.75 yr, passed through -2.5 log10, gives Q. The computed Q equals -0.04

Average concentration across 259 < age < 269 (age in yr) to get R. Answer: 23.2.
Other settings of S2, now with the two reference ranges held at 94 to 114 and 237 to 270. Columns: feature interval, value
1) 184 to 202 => 0.1 yr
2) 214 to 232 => 0.0 yr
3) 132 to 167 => -2.9 yr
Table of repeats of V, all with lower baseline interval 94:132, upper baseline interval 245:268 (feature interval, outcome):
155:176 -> -0.063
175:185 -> -0.014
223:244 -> 0.011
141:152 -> -0.067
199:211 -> 0.010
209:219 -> 0.012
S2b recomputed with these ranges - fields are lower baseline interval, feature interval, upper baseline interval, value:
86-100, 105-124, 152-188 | -0.60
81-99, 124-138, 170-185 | -0.44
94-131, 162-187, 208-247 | -0.91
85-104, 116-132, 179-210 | -0.77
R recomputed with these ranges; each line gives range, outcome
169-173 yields 23.4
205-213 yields 22.4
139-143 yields 24.1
